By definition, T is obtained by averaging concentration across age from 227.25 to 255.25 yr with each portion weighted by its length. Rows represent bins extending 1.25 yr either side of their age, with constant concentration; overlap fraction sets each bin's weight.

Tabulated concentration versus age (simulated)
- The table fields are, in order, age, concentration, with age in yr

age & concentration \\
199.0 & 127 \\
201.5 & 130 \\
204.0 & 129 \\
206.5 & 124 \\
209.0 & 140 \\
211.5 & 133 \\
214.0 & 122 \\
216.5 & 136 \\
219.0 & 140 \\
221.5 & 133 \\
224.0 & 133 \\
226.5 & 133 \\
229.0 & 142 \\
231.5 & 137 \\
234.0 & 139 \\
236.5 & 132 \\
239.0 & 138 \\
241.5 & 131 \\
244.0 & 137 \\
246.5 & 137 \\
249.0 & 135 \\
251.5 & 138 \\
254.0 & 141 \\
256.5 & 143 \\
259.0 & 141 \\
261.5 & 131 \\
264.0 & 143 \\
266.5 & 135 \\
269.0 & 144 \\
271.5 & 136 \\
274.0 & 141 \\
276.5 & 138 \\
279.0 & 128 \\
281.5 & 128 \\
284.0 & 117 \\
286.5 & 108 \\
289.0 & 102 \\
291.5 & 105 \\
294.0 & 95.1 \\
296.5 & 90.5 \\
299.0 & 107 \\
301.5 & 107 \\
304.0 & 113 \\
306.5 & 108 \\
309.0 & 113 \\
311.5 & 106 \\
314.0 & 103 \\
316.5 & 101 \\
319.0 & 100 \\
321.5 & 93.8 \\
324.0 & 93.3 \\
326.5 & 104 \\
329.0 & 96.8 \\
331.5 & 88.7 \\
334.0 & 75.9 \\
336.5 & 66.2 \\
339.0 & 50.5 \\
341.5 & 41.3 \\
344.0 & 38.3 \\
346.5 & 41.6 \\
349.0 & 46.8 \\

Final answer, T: 137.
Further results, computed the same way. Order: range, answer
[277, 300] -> 110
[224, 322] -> 124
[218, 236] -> 136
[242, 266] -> 138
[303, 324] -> 104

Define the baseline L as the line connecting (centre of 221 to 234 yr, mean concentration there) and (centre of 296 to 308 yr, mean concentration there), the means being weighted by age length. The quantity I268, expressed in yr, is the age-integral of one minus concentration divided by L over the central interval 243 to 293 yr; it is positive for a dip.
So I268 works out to -4.7 yr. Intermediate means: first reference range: 136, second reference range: 106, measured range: 131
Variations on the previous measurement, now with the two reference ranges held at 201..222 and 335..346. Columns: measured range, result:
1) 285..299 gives -3.62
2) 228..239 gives -1.84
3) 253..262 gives -3.27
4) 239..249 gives -2.19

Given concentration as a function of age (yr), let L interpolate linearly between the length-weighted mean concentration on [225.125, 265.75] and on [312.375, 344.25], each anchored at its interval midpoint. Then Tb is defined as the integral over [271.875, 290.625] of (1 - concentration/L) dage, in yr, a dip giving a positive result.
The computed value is -1.5 yr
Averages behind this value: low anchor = 137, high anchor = 82.6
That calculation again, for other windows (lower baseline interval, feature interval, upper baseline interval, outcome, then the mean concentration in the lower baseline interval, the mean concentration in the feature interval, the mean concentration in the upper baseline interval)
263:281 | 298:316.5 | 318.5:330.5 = 0.4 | 137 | 108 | 97.2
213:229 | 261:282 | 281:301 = -4.2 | 134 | 136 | 106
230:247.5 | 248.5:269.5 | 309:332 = -2.0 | 136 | 139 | 99.6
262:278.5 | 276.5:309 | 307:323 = 2.8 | 139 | 110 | 103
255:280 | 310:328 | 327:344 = -3.1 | 138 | 100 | 69.1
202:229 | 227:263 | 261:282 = -0.7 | 133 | 137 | 136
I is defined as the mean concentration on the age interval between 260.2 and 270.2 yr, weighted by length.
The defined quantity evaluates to 138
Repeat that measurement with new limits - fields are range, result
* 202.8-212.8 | 131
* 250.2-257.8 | 141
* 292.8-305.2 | 103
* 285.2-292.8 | 105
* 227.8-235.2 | 139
